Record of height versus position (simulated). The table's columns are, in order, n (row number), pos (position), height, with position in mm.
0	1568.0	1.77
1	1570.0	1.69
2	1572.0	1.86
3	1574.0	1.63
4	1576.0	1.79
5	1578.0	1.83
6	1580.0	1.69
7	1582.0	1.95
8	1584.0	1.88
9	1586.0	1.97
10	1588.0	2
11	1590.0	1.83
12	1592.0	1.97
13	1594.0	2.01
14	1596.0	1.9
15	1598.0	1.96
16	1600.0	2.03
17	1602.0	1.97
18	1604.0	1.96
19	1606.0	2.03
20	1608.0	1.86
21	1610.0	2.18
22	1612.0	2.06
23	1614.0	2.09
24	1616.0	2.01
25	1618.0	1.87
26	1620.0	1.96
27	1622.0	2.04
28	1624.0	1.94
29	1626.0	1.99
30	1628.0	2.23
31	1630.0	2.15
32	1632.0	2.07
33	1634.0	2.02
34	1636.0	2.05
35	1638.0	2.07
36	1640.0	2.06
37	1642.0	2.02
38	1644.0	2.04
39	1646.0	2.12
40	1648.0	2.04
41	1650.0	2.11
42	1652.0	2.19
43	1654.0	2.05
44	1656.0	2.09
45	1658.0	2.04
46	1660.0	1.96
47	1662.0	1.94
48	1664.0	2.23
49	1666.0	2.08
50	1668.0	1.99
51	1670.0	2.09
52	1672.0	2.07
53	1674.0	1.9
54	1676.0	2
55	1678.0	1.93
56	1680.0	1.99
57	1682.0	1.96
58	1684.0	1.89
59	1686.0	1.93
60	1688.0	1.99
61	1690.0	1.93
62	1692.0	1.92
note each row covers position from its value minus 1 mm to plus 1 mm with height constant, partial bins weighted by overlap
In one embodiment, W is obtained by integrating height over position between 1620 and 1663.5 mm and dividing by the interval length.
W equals 2.06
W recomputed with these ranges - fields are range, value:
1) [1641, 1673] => 2.07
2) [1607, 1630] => 2.03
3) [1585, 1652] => 2.02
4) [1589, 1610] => 1.96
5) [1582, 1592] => 1.93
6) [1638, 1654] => 2.08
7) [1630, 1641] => 2.06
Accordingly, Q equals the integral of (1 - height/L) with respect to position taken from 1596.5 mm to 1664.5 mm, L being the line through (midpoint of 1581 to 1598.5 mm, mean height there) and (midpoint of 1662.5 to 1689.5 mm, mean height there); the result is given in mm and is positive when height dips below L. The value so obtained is -2.4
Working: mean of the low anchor 1.94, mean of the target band 2.04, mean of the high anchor 2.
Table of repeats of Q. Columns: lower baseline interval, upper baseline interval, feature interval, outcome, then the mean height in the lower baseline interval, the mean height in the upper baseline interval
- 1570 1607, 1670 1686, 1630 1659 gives -1.9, 1.9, 1.97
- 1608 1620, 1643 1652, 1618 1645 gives 0.2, 2.02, 2.09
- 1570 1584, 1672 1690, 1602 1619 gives -1.5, 1.79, 1.95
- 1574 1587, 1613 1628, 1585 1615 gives -1.1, 1.83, 2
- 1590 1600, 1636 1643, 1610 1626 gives 0.0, 1.95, 2.05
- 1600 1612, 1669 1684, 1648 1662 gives -0.5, 2.01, 1.98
